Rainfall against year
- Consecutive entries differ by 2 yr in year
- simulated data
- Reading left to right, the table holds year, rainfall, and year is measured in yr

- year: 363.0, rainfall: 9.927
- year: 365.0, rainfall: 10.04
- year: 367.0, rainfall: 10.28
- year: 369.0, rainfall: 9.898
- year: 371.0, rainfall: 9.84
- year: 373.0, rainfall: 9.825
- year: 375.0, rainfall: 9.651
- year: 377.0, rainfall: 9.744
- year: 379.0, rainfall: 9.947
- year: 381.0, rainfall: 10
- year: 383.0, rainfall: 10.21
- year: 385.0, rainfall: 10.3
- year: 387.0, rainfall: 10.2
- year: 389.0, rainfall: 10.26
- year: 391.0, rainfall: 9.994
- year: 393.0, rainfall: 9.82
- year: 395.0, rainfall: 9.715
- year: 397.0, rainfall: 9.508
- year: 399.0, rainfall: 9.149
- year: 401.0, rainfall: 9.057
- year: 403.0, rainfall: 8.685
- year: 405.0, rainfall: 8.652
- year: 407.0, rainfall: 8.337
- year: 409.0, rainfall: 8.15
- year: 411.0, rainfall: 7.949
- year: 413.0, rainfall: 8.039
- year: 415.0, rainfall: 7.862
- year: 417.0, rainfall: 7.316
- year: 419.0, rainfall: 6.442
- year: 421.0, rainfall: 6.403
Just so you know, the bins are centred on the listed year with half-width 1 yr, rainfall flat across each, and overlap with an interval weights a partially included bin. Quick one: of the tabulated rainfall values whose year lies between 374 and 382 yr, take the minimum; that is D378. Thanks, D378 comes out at 9.651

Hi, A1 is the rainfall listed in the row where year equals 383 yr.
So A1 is 10.21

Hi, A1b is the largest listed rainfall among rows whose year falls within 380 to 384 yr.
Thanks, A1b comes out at 10.21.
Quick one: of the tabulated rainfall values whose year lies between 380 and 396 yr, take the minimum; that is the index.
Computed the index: 9.715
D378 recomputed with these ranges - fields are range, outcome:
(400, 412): 7.949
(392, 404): 8.685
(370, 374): 9.825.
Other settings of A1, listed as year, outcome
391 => 9.994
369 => 9.898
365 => 10.04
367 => 10.28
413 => 8.039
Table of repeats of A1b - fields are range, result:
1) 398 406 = 9.149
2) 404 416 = 8.652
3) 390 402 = 9.994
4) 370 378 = 9.84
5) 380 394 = 10.3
